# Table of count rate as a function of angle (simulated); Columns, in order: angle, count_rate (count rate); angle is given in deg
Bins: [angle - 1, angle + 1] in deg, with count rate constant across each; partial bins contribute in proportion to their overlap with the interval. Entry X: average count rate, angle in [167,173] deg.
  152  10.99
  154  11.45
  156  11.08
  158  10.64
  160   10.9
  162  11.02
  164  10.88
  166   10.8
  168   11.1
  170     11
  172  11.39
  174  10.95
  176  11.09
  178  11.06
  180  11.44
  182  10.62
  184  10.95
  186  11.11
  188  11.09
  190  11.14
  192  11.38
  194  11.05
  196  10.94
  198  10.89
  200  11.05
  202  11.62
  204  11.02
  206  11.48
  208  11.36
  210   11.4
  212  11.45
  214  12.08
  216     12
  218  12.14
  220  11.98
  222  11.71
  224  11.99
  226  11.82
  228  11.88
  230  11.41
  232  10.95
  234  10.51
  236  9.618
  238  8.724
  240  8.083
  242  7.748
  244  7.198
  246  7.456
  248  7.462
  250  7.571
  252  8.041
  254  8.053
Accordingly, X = 11.2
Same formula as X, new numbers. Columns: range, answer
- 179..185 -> 11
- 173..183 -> 11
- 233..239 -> 9.62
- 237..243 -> 8.19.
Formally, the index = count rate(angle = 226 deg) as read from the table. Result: 11.82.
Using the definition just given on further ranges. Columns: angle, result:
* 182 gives 10.62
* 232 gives 10.95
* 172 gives 11.39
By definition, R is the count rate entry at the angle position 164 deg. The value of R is 10.88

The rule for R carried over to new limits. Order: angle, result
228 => 11.88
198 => 10.89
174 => 10.95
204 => 11.02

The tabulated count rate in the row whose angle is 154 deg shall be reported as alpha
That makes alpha 11.45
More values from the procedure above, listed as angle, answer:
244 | 7.198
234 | 10.51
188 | 11.09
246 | 7.456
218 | 12.14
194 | 11.05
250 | 7.571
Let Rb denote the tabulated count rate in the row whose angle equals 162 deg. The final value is 11.02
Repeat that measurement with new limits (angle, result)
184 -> 10.95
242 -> 7.748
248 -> 7.462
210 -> 11.4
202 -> 11.62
